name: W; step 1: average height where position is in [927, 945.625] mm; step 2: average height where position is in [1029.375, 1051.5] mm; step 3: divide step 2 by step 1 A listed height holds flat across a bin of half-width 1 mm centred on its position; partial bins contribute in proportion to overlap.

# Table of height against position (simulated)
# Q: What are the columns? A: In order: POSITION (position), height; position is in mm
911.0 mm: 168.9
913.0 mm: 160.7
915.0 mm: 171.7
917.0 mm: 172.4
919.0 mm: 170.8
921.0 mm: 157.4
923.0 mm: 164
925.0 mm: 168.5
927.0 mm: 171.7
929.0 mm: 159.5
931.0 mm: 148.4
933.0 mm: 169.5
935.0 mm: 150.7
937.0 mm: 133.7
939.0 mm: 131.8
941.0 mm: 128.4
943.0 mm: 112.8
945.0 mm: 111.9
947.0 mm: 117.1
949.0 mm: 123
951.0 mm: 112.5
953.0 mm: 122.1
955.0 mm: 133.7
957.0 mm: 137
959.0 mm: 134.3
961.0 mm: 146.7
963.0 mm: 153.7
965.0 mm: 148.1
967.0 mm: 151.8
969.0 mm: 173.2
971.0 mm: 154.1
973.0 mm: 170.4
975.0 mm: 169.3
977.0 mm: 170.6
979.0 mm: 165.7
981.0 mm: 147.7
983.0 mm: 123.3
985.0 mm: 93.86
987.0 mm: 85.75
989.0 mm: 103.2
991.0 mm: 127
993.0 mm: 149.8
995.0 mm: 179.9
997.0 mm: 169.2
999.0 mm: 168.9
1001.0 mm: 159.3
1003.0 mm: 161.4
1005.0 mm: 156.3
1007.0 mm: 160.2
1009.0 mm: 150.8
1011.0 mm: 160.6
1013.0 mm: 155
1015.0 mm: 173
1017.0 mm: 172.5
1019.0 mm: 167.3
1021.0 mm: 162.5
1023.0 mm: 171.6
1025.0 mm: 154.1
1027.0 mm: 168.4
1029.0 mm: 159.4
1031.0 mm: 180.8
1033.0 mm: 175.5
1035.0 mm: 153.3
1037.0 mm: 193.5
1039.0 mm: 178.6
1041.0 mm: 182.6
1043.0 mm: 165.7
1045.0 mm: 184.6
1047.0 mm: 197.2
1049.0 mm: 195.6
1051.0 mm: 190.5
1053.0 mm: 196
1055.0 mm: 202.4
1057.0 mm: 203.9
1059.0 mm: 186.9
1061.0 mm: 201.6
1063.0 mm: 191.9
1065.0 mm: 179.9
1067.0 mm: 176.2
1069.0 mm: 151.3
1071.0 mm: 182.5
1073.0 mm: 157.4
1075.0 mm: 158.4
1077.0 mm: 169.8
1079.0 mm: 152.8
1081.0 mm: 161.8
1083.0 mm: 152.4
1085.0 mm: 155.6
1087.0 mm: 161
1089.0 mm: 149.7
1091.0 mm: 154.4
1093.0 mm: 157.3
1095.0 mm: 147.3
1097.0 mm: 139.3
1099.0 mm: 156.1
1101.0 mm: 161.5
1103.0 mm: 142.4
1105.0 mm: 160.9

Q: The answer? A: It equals 1.28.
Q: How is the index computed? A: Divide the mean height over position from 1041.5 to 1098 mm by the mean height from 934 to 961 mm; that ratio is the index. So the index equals 1.35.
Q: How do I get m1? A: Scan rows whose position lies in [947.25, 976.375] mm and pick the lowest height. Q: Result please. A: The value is 112.5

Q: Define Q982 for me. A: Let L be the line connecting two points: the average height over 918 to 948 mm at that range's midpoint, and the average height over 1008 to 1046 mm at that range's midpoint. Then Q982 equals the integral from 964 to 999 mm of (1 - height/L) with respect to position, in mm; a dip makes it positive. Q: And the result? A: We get 2.5 mm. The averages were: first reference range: 146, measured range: 147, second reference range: 169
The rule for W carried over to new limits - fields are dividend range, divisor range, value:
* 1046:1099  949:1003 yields 1.19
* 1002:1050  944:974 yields 1.22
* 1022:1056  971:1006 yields 1.22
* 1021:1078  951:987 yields 1.24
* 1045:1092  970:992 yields 1.28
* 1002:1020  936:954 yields 1.33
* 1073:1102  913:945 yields 1.02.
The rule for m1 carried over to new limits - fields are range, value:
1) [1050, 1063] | 186.9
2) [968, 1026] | 85.75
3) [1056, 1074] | 151.3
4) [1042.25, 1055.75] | 165.7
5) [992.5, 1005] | 149.8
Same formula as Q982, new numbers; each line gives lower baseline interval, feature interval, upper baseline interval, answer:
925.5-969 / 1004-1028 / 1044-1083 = 0.1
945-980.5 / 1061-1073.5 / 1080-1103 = -2.0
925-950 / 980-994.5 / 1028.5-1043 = 3.4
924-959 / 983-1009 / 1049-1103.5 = 1.3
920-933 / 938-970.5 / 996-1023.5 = 5.7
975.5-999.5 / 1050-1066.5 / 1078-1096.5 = -4.8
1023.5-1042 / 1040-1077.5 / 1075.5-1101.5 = -4.3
